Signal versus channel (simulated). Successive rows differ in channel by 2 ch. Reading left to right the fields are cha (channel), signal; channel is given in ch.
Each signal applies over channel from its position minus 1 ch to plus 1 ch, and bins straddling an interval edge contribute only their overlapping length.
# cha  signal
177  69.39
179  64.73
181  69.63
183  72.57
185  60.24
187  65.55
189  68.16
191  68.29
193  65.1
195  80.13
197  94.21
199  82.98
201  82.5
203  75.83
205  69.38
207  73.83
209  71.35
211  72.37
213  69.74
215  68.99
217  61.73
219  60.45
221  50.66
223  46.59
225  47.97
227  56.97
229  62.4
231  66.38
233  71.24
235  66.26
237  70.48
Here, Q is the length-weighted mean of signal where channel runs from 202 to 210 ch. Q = 72.6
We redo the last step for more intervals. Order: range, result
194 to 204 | 83.1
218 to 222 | 55.6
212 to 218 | 66.8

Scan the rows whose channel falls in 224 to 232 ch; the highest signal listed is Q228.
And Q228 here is 66.38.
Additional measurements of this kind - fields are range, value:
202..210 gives 75.83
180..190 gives 72.57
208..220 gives 72.37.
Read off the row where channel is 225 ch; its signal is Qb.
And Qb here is 47.97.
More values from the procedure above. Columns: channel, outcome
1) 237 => 70.48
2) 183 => 72.57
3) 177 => 69.39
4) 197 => 94.21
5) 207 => 73.83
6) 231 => 66.38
